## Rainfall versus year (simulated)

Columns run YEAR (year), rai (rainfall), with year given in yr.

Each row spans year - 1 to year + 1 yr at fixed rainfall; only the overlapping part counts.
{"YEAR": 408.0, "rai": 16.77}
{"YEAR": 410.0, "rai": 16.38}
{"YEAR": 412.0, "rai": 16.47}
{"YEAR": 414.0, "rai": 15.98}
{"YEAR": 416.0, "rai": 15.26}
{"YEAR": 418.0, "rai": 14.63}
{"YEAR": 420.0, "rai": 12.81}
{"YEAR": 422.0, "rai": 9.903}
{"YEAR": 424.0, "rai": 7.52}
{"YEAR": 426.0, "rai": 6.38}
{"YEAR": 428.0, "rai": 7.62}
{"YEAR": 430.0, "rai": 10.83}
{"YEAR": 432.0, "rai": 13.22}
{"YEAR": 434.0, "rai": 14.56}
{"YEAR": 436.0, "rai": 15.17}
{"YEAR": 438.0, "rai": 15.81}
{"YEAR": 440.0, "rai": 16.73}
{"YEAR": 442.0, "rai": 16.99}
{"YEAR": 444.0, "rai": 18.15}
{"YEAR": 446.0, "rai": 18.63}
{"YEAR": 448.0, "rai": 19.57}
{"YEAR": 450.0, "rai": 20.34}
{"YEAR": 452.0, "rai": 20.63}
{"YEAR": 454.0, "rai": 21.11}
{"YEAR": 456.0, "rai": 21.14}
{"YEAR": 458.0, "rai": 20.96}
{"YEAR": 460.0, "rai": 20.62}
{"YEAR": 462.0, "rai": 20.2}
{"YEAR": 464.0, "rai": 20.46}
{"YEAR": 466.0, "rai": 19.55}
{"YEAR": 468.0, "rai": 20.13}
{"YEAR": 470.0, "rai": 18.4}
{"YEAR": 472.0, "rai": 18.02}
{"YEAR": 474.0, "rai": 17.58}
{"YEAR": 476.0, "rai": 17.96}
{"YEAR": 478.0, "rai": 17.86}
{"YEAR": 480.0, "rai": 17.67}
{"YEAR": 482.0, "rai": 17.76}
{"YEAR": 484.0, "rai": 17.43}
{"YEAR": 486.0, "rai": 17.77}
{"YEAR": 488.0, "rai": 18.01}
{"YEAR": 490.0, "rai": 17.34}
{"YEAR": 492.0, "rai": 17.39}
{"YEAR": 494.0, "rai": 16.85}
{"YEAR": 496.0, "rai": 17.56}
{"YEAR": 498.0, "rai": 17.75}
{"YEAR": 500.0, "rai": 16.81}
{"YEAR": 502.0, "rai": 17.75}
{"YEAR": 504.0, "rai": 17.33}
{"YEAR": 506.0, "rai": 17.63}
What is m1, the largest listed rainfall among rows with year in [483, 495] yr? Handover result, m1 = 18.01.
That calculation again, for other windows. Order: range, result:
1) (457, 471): 20.96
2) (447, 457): 21.14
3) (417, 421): 14.63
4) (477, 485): 17.86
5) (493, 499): 17.75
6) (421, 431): 10.83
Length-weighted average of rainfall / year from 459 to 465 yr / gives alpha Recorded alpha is 20.4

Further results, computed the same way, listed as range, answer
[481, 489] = 17.7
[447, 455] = 20.4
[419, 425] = 10.1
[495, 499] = 17.7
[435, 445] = 16.6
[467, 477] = 18.4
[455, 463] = 20.7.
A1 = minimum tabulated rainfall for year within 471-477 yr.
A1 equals 17.58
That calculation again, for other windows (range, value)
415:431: 6.38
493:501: 16.81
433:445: 14.56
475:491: 17.34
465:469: 19.55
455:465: 20.2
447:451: 19.57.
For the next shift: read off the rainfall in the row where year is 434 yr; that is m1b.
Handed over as 14.56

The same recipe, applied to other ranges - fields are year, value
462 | 20.2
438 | 15.81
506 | 17.63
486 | 17.77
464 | 20.46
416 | 15.26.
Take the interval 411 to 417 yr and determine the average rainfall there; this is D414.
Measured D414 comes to 15.9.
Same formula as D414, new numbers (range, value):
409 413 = 16.4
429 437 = 13.4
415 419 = 14.9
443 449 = 18.8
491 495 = 17.1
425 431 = 8.28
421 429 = 7.86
